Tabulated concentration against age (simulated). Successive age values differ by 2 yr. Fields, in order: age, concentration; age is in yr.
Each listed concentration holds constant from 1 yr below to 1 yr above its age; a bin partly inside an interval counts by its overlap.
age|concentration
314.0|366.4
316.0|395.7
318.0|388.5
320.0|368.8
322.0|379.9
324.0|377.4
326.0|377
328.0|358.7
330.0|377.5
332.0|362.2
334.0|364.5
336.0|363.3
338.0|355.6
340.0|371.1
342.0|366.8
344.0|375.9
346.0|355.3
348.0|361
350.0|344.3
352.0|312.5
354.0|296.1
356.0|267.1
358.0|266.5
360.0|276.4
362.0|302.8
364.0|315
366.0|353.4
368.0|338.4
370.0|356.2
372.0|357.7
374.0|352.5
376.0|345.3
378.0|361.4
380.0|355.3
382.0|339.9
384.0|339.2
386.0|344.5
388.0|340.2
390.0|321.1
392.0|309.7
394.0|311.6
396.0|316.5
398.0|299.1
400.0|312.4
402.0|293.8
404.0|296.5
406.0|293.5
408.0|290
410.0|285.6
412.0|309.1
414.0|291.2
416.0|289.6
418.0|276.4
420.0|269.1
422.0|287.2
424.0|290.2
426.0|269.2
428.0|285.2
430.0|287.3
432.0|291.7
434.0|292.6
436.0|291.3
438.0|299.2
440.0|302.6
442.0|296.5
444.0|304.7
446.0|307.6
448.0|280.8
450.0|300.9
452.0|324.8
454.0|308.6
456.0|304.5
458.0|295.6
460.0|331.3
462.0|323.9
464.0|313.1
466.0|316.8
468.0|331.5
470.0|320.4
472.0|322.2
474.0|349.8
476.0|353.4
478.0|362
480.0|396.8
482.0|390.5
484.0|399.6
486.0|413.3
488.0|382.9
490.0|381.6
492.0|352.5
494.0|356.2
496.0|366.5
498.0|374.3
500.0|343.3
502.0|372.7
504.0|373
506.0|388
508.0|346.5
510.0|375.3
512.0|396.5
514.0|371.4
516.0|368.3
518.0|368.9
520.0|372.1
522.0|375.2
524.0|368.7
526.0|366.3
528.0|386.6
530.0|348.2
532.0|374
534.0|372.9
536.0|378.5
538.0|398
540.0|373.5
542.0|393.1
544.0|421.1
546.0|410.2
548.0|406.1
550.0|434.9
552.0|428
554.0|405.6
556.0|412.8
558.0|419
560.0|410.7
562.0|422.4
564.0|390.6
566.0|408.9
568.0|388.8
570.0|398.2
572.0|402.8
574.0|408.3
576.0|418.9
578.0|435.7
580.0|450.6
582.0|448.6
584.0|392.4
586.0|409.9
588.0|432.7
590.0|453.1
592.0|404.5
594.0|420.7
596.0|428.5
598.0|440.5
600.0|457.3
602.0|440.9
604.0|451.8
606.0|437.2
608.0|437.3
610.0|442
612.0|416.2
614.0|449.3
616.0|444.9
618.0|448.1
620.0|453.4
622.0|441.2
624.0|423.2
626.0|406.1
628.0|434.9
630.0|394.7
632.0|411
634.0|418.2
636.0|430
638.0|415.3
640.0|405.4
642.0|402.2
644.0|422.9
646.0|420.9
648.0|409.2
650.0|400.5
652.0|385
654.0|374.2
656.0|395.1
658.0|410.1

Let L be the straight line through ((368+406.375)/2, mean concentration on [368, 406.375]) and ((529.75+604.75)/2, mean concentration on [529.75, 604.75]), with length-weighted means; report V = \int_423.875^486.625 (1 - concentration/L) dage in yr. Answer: 7.2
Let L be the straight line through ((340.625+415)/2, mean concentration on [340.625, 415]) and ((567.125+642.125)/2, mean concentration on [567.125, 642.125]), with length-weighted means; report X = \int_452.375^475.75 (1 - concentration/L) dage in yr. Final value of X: 2.7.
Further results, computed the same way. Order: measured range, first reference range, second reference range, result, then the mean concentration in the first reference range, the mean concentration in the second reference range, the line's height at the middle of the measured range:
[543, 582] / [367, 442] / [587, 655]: -2.1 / 310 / 425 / 394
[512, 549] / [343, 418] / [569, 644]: 1.0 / 320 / 427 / 391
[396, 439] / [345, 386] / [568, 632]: 7.4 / 330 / 429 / 352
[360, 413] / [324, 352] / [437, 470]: 2.6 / 363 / 309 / 340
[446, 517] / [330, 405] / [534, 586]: 5.3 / 333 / 410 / 378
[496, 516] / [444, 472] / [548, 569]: -0.6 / 312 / 412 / 360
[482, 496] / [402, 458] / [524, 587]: -1.5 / 294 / 403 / 345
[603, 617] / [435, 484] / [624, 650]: -1.4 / 324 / 414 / 400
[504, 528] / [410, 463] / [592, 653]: -1.5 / 296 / 426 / 352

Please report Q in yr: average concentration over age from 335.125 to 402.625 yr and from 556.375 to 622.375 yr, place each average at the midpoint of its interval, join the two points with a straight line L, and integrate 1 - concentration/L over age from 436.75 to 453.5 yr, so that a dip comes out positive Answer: 2.9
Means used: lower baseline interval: 332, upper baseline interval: 427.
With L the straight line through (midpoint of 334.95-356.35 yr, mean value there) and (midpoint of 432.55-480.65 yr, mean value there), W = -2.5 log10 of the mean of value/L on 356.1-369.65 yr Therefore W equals 0.11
